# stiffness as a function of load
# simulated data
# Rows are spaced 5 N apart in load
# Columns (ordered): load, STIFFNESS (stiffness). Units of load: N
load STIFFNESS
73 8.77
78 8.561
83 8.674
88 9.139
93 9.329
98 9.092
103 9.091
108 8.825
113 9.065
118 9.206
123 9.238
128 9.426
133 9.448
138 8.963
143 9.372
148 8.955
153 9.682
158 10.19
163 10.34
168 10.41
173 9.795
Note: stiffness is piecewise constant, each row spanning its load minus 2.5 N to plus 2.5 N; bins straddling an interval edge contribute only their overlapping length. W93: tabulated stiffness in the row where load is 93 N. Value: 9.329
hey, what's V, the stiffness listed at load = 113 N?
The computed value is 9.065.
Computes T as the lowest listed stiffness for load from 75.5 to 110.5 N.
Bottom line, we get 8.561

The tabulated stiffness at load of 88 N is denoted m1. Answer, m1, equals 9.139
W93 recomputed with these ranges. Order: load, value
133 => 9.448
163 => 10.34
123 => 9.238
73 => 8.77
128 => 9.426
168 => 10.41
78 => 8.561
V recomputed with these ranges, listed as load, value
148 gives 8.955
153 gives 9.682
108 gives 8.825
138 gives 8.963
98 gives 9.092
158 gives 10.19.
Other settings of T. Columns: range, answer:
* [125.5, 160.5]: 8.955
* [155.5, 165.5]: 10.19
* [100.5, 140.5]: 8.825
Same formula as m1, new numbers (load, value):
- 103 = 9.091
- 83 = 8.674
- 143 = 9.372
